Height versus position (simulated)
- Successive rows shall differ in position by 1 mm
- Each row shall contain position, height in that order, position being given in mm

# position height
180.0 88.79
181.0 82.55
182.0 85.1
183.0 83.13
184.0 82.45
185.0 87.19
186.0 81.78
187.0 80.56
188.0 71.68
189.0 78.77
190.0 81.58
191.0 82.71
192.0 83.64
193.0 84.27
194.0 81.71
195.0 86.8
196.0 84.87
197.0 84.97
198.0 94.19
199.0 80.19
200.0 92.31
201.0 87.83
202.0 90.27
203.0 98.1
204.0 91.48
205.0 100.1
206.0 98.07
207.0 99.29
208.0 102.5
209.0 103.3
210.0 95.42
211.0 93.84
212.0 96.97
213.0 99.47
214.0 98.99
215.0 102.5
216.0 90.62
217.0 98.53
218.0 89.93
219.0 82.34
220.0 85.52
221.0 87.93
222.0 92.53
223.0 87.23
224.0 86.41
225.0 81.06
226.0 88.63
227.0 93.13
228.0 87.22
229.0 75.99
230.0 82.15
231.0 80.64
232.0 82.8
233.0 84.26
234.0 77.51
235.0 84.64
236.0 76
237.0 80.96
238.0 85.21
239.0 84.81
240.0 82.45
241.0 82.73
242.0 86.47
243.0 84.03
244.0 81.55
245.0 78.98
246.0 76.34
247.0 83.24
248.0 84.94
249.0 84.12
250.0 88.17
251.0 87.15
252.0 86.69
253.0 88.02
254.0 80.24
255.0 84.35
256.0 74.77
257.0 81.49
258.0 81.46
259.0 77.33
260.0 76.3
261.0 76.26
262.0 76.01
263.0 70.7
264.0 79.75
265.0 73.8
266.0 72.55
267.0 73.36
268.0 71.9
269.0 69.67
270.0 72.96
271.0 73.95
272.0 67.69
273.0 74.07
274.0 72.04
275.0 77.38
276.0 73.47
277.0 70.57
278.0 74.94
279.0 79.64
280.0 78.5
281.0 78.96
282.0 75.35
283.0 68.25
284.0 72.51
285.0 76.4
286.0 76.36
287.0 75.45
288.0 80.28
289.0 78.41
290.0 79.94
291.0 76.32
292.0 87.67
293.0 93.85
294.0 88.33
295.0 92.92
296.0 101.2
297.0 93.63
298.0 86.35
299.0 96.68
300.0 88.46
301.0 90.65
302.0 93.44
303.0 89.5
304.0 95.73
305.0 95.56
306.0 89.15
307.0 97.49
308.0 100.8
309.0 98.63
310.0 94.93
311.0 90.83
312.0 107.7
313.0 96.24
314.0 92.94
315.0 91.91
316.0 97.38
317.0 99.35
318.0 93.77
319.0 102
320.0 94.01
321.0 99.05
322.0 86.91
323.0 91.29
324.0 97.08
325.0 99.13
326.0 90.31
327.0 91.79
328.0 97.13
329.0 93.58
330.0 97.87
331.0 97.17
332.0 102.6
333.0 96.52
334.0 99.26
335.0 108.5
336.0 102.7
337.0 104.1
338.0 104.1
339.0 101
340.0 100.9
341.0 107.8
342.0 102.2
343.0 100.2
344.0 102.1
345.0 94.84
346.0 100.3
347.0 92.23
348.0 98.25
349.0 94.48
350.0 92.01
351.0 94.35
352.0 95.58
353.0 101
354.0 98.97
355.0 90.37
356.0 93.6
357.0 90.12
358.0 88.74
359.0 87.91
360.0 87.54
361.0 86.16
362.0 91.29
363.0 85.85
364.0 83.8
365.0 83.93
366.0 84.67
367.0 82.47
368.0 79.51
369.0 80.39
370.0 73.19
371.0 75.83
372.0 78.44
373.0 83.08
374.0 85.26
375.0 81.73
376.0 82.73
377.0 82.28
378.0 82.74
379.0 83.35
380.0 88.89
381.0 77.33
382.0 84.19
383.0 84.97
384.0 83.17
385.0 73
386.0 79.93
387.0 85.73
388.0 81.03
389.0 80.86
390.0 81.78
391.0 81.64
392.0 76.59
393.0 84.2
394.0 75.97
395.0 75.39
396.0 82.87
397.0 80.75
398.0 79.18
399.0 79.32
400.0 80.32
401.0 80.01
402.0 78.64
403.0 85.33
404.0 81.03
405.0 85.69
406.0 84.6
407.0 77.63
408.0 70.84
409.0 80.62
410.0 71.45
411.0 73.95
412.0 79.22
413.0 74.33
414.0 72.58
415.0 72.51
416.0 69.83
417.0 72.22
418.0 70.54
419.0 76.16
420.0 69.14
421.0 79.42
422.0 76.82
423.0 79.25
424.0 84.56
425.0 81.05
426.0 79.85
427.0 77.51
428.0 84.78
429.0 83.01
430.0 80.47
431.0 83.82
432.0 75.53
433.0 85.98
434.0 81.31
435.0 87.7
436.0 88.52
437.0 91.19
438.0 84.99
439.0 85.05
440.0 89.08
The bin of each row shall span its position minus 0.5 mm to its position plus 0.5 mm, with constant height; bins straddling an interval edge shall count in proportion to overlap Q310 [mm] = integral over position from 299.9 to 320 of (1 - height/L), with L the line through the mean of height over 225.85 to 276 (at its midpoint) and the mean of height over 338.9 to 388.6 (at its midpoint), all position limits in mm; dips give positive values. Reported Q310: -2.67 mm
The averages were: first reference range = 79.8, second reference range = 88.3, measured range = 95.4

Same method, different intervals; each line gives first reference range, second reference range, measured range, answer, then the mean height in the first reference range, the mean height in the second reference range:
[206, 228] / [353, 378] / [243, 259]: 1.52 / 93.1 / 85.2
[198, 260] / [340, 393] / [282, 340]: -3.50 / 87.4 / 87.4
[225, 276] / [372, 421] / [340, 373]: -4.64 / 79.9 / 79.3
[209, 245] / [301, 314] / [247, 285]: 5.88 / 87.3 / 95.5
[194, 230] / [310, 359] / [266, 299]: 5.57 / 91.4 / 97.1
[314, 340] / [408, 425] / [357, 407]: 0.94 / 97.5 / 75.2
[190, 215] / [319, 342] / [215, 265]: 5.64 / 92.1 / 98.5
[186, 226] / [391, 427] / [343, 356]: -2.38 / 89.8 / 77.8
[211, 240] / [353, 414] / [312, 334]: -3.10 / 87.3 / 82.2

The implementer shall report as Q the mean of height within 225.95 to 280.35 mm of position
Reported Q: 79.5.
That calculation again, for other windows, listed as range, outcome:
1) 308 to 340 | 97.5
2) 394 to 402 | 79.4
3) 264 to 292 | 74.9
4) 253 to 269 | 76.8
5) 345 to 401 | 84.9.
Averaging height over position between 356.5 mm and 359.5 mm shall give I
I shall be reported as 88.9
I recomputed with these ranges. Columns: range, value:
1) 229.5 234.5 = 81.5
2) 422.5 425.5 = 81.6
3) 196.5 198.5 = 89.6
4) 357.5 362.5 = 88.3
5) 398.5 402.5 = 79.6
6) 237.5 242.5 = 84.3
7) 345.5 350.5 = 95.5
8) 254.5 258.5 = 80.5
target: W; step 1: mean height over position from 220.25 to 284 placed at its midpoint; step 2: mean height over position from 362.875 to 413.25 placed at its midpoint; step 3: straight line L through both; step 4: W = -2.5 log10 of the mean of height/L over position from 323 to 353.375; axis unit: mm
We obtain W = -0.222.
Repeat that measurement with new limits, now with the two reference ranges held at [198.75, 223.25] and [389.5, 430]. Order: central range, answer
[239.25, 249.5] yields 0.11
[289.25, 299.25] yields -0.02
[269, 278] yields 0.22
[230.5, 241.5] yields 0.13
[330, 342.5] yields -0.21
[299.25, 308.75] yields -0.08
